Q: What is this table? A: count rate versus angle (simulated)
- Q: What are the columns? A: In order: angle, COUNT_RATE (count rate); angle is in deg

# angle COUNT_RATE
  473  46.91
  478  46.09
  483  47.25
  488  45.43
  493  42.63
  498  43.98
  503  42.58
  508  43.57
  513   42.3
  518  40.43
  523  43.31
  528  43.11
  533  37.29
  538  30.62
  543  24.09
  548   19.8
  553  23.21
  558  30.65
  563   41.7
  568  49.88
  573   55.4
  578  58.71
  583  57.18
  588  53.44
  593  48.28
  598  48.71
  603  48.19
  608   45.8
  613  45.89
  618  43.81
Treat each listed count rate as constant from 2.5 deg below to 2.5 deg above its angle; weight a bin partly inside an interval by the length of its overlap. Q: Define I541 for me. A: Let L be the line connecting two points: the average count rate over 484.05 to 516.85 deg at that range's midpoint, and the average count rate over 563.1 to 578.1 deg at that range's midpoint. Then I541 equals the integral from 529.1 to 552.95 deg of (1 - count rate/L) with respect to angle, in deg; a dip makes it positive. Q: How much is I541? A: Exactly 9.81 deg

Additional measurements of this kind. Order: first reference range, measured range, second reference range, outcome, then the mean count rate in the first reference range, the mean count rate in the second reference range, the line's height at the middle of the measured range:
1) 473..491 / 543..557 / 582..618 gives 7.3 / 46.2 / 48.9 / 47.8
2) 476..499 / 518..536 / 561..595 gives 2.8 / 45.1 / 52.3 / 48.3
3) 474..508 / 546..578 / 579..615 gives 6.4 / 44.7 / 50.1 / 48.3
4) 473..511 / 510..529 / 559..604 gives 1.7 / 44.6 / 50.7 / 46.5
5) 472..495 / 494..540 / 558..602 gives 6.1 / 45.6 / 50.4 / 47.3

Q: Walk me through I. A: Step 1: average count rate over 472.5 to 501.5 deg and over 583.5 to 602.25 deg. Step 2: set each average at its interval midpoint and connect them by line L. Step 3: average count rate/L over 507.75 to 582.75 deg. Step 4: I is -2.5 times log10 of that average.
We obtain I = 0.22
